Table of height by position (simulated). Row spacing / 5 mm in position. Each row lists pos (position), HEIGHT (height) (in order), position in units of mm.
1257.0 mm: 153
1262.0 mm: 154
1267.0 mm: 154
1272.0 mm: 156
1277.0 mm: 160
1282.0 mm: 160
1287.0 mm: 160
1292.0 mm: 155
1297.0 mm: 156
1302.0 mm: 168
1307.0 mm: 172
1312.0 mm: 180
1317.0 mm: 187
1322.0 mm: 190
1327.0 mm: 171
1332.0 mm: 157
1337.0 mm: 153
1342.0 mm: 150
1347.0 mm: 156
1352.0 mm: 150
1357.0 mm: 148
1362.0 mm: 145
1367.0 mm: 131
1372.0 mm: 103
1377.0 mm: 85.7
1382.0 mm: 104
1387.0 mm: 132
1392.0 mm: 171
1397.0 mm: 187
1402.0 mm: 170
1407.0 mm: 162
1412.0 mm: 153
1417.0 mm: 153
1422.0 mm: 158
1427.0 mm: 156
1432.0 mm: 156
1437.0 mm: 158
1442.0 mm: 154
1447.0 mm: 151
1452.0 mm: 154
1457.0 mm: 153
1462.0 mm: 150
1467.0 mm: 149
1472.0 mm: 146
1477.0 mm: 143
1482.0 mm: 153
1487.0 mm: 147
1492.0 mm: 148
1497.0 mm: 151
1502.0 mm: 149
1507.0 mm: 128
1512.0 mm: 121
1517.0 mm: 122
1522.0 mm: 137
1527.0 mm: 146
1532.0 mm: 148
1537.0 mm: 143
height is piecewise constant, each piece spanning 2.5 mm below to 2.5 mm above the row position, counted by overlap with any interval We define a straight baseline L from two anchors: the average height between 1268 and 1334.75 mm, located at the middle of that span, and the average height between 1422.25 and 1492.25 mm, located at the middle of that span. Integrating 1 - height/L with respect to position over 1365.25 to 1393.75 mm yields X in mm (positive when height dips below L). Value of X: 7.08 mm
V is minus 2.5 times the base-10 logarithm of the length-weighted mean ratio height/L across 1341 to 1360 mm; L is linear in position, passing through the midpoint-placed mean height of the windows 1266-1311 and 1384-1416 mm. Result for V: 0.07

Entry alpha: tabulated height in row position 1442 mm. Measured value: 154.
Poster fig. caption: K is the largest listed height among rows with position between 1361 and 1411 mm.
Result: 187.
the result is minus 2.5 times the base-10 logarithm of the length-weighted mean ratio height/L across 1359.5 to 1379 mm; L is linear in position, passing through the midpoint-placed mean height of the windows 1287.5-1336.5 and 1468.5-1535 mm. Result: 0.349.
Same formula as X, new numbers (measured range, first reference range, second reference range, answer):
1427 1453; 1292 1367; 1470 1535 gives -1.0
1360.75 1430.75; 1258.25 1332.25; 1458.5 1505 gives 5.4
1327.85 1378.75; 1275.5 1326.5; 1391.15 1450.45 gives 7.9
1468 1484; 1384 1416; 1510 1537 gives -0.2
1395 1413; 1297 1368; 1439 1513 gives -1.7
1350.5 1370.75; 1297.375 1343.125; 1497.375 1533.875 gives 2.8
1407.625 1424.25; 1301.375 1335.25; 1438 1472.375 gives 0.3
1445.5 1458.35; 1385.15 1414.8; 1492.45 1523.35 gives -0.3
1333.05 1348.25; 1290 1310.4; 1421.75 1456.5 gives 0.8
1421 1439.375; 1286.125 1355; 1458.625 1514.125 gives -0.7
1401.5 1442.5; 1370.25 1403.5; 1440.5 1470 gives -3.8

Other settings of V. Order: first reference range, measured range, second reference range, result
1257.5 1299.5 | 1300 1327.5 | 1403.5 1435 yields -0.142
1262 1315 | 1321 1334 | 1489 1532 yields -0.088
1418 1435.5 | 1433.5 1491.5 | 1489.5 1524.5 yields -0.023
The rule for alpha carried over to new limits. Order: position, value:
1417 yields 153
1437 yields 158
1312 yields 180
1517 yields 122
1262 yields 154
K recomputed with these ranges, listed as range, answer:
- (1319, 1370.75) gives 190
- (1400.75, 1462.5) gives 170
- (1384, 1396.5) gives 171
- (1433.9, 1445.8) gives 158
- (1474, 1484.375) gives 153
